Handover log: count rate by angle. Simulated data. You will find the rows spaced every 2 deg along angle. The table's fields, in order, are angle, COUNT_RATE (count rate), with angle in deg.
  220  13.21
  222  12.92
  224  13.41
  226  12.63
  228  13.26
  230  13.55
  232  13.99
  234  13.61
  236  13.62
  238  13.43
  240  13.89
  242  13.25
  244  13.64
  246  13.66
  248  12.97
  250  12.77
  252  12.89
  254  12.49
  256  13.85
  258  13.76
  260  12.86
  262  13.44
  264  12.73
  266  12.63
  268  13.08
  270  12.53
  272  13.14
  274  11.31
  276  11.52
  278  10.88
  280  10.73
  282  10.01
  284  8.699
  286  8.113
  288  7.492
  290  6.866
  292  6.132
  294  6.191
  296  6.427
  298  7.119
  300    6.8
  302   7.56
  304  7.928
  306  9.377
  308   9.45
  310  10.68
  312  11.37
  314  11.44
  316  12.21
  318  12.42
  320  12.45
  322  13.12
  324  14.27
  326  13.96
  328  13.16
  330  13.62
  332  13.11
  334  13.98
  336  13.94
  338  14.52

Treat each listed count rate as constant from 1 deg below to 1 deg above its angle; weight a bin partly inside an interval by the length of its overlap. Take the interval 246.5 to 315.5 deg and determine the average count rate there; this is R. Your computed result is 10.5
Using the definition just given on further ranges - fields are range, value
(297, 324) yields 10.3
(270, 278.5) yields 11.9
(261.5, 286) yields 11.5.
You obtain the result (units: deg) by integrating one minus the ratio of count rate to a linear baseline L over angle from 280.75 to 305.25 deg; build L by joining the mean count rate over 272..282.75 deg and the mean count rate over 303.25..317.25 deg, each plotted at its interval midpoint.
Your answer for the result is 7.5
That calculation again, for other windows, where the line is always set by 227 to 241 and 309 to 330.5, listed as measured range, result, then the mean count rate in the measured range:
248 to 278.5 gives 1.3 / 12.7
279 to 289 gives 3.1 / 9.01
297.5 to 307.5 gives 3.8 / 7.87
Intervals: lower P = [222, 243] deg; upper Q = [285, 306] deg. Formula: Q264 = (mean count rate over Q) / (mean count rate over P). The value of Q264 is 0.53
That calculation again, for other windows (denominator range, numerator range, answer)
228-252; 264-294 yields 0.76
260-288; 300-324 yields 0.94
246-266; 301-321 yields 0.80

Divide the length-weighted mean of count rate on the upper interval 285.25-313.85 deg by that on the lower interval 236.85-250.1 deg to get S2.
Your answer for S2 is 0.60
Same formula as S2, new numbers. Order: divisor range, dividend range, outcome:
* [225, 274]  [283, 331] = 0.75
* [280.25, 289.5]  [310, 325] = 1.43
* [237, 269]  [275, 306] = 0.62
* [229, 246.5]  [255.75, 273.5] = 0.96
